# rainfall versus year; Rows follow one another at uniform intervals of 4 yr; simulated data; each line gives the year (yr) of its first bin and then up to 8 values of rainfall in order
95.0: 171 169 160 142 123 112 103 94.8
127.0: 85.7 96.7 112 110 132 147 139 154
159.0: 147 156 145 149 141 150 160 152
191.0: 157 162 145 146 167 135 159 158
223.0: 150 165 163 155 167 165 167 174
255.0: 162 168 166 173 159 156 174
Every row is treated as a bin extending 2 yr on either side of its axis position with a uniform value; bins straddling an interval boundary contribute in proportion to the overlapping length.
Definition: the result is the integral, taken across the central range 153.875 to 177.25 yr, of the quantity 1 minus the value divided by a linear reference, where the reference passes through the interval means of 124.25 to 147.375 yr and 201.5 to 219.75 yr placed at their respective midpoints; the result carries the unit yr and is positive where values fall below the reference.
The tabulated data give -3.9 yr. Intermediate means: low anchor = 111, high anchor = 153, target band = 148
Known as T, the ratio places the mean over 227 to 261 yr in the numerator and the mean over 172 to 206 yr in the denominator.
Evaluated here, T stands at 1.09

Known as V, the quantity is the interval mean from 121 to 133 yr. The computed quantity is 92.4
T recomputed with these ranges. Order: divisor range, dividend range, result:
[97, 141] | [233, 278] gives 1.39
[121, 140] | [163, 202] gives 1.52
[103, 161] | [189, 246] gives 1.28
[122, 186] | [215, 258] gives 1.22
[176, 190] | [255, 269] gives 1.10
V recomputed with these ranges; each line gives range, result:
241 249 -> 166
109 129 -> 104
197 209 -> 153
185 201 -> 154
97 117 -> 141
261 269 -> 170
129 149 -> 120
